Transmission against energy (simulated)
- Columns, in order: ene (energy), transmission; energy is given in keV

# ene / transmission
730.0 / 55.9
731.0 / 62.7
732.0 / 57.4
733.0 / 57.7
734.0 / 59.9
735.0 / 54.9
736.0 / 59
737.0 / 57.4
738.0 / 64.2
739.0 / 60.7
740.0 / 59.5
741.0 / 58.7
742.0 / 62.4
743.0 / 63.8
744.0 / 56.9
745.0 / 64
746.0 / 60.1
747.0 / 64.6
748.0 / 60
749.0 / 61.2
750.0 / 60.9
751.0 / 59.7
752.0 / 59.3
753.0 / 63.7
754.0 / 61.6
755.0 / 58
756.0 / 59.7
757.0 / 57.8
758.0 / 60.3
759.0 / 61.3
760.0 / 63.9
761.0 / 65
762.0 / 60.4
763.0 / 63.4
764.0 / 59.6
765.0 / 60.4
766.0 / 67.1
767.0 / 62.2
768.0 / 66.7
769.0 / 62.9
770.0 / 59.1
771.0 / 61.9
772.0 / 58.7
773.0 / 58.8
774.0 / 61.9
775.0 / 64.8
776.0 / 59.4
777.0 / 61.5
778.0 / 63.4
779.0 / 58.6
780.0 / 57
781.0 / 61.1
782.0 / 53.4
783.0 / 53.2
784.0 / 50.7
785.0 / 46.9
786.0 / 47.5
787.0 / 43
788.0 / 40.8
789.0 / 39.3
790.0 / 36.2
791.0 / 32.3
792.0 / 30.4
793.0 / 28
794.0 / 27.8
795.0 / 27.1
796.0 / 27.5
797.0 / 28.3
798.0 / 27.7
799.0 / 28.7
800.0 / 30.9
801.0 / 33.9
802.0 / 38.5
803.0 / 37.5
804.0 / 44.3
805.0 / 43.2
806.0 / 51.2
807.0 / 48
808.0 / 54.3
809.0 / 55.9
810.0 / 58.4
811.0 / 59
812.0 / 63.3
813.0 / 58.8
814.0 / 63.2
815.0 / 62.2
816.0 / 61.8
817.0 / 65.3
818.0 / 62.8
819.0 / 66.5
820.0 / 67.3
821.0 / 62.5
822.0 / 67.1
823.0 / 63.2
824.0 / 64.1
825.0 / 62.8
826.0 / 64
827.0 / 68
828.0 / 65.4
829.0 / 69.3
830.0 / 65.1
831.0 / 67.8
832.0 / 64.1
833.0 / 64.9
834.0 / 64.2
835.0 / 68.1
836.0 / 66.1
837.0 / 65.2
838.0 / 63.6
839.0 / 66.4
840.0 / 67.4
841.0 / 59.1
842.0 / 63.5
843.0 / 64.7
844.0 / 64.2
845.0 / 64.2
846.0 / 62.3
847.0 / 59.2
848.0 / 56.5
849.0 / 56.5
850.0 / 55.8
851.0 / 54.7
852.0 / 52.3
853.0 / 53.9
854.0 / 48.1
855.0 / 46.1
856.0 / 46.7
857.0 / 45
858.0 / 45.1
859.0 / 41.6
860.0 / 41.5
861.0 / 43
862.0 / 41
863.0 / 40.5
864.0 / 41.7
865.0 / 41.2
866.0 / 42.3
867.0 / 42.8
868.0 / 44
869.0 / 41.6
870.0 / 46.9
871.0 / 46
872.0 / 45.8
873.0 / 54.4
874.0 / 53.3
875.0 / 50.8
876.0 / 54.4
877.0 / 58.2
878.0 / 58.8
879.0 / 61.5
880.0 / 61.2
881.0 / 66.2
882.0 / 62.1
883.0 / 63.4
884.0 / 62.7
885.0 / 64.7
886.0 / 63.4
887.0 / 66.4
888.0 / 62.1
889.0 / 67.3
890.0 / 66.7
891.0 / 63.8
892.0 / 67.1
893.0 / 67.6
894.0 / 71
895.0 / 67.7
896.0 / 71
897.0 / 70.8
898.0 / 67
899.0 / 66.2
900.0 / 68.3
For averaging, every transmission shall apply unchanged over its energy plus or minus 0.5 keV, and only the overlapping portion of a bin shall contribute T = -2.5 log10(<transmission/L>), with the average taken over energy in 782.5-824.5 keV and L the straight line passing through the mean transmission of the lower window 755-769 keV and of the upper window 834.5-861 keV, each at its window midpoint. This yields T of 0.24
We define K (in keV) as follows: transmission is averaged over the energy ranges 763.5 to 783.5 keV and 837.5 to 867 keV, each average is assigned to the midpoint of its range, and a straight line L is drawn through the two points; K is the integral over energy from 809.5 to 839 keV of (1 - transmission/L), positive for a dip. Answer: -4.8 keV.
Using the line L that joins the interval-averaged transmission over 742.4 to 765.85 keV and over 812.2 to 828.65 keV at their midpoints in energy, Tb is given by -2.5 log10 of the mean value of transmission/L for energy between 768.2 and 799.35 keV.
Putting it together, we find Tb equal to 0.30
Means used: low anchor 61.2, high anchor 64.1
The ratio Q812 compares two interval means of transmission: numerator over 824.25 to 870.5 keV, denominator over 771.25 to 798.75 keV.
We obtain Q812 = 1.21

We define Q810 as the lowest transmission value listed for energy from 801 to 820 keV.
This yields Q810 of 33.9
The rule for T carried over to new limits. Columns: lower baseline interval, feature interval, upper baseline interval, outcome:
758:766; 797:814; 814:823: 0.360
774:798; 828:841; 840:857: -0.211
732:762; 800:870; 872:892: 0.093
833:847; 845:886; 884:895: 0.253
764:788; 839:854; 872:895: 0.020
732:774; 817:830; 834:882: -0.165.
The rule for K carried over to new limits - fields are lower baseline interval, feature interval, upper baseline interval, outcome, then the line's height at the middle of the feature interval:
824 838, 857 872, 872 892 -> 4.7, 62.5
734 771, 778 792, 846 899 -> 2.8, 59.5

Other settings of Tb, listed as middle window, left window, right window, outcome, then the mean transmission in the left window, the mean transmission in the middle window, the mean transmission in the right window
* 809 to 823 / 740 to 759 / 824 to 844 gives 0.03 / 60.7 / 62.7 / 65.2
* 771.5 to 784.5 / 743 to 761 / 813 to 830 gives 0.07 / 61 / 58.7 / 64.6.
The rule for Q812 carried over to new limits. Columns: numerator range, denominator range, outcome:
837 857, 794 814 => 1.35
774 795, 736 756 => 0.78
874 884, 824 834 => 0.91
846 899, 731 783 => 0.91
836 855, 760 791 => 1.06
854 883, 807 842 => 0.77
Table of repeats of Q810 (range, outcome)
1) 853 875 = 40.5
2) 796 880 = 27.5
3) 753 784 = 50.7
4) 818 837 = 62.5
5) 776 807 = 27.1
